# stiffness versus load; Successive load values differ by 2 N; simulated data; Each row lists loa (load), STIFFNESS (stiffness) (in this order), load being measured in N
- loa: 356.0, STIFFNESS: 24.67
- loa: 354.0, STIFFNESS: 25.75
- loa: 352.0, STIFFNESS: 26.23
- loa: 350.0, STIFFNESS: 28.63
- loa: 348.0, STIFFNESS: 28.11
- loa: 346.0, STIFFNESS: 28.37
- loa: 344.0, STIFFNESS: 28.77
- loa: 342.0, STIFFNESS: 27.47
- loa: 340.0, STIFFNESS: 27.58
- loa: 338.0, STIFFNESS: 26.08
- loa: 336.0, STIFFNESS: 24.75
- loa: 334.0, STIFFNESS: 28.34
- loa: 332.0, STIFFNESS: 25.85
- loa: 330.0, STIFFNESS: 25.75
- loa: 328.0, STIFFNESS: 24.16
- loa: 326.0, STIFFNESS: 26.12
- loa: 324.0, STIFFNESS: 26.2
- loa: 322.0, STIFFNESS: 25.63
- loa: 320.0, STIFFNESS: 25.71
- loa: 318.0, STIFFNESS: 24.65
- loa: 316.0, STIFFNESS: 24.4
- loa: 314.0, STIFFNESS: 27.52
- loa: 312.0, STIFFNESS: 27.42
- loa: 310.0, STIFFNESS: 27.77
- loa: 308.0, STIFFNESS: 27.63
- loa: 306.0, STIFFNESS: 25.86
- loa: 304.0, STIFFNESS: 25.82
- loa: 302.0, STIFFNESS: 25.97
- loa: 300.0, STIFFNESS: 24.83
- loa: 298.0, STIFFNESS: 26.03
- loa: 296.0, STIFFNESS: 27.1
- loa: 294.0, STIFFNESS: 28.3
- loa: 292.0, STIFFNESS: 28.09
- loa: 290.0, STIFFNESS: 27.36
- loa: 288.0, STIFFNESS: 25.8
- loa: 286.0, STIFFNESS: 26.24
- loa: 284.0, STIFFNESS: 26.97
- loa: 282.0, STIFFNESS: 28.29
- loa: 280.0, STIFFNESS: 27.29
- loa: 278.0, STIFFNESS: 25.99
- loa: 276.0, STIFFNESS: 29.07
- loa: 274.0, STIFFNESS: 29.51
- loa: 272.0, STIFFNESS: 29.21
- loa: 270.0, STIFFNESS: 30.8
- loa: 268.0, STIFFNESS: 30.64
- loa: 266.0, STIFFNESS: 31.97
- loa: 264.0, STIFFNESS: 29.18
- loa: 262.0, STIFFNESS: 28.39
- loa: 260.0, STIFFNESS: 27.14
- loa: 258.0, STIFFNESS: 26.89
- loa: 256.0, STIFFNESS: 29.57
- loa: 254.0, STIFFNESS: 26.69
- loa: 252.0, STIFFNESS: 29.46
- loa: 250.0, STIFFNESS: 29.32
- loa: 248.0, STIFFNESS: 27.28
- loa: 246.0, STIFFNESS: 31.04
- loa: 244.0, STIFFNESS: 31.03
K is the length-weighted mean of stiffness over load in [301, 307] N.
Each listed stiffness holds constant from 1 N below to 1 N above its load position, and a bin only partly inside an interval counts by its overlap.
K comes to 25.9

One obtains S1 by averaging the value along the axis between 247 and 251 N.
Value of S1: 28.3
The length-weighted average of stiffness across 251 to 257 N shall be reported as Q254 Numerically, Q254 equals 28.6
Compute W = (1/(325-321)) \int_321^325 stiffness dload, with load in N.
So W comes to 25.9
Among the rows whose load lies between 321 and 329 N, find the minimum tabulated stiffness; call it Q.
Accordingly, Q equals 24.16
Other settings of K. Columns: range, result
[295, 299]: 26.6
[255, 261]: 27.9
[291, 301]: 26.9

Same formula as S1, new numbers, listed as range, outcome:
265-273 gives 30.7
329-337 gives 26.2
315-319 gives 24.5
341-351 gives 28.3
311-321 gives 25.9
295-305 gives 25.9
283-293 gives 26.9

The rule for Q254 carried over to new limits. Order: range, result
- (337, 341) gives 26.8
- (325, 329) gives 25.1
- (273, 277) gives 29.3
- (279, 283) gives 27.8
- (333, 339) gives 26.4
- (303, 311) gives 26.8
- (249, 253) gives 29.4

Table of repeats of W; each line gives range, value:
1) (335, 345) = 26.9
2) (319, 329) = 25.6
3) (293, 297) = 27.7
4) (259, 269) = 29.5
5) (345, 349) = 28.2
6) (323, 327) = 26.2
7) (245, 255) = 28.8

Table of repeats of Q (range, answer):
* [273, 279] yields 25.99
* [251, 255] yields 26.69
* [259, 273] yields 27.14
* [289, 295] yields 27.36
